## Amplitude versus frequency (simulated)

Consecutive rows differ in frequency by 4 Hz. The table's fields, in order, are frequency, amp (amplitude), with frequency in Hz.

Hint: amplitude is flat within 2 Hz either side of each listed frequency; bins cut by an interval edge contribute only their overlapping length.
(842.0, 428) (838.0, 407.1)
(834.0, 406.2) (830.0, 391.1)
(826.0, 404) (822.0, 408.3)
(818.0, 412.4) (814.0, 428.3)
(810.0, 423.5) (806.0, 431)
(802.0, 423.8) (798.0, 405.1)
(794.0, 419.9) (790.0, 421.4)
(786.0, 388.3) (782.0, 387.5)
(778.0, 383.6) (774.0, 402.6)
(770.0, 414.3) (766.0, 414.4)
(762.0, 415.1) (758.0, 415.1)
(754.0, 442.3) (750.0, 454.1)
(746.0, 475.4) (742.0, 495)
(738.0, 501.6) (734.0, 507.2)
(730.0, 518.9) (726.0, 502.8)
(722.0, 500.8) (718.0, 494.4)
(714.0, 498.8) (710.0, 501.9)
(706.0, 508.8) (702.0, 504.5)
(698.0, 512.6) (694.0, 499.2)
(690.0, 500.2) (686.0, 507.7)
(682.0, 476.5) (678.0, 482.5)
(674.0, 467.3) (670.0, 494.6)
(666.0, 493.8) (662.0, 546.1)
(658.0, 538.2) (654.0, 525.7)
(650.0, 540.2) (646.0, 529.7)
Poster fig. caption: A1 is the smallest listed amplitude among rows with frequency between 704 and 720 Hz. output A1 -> 494.4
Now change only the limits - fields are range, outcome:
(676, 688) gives 476.5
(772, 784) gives 383.6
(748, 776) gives 402.6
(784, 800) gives 388.3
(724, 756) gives 442.3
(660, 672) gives 493.8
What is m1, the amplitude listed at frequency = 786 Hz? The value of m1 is 388.3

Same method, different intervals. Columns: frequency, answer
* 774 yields 402.6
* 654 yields 525.7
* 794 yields 419.9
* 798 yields 405.1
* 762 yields 415.1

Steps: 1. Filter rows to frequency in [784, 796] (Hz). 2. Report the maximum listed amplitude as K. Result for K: 421.4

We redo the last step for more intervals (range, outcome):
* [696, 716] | 512.6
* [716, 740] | 518.9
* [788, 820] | 431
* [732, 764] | 507.2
